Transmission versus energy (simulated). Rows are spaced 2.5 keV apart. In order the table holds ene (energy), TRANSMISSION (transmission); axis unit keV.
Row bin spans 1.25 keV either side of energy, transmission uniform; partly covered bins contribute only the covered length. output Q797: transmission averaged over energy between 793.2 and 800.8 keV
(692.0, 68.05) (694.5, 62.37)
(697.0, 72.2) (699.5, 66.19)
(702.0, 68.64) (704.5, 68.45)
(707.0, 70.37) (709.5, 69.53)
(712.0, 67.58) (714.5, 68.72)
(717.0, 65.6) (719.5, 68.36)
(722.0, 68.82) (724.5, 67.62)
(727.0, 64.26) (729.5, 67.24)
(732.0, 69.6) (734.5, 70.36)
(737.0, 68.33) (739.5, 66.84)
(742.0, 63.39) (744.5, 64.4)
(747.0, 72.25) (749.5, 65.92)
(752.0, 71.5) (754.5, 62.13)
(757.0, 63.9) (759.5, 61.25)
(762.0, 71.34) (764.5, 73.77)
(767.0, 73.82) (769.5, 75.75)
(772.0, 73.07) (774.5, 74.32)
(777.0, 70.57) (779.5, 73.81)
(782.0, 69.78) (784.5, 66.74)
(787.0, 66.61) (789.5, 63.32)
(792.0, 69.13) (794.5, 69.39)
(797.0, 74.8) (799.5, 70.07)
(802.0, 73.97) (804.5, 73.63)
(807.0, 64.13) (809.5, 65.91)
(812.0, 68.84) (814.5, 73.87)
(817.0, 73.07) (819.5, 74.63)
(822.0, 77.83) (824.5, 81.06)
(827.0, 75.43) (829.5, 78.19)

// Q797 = 71.4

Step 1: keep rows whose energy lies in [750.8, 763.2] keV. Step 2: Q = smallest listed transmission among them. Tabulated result 61.25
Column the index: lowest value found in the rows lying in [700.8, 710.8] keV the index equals 68.45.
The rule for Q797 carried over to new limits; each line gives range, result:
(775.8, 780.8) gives 72.2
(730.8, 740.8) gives 68.8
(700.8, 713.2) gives 68.9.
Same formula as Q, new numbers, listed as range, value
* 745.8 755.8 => 62.13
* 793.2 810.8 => 64.13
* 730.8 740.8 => 66.84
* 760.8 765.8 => 71.34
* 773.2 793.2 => 63.32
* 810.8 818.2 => 68.84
